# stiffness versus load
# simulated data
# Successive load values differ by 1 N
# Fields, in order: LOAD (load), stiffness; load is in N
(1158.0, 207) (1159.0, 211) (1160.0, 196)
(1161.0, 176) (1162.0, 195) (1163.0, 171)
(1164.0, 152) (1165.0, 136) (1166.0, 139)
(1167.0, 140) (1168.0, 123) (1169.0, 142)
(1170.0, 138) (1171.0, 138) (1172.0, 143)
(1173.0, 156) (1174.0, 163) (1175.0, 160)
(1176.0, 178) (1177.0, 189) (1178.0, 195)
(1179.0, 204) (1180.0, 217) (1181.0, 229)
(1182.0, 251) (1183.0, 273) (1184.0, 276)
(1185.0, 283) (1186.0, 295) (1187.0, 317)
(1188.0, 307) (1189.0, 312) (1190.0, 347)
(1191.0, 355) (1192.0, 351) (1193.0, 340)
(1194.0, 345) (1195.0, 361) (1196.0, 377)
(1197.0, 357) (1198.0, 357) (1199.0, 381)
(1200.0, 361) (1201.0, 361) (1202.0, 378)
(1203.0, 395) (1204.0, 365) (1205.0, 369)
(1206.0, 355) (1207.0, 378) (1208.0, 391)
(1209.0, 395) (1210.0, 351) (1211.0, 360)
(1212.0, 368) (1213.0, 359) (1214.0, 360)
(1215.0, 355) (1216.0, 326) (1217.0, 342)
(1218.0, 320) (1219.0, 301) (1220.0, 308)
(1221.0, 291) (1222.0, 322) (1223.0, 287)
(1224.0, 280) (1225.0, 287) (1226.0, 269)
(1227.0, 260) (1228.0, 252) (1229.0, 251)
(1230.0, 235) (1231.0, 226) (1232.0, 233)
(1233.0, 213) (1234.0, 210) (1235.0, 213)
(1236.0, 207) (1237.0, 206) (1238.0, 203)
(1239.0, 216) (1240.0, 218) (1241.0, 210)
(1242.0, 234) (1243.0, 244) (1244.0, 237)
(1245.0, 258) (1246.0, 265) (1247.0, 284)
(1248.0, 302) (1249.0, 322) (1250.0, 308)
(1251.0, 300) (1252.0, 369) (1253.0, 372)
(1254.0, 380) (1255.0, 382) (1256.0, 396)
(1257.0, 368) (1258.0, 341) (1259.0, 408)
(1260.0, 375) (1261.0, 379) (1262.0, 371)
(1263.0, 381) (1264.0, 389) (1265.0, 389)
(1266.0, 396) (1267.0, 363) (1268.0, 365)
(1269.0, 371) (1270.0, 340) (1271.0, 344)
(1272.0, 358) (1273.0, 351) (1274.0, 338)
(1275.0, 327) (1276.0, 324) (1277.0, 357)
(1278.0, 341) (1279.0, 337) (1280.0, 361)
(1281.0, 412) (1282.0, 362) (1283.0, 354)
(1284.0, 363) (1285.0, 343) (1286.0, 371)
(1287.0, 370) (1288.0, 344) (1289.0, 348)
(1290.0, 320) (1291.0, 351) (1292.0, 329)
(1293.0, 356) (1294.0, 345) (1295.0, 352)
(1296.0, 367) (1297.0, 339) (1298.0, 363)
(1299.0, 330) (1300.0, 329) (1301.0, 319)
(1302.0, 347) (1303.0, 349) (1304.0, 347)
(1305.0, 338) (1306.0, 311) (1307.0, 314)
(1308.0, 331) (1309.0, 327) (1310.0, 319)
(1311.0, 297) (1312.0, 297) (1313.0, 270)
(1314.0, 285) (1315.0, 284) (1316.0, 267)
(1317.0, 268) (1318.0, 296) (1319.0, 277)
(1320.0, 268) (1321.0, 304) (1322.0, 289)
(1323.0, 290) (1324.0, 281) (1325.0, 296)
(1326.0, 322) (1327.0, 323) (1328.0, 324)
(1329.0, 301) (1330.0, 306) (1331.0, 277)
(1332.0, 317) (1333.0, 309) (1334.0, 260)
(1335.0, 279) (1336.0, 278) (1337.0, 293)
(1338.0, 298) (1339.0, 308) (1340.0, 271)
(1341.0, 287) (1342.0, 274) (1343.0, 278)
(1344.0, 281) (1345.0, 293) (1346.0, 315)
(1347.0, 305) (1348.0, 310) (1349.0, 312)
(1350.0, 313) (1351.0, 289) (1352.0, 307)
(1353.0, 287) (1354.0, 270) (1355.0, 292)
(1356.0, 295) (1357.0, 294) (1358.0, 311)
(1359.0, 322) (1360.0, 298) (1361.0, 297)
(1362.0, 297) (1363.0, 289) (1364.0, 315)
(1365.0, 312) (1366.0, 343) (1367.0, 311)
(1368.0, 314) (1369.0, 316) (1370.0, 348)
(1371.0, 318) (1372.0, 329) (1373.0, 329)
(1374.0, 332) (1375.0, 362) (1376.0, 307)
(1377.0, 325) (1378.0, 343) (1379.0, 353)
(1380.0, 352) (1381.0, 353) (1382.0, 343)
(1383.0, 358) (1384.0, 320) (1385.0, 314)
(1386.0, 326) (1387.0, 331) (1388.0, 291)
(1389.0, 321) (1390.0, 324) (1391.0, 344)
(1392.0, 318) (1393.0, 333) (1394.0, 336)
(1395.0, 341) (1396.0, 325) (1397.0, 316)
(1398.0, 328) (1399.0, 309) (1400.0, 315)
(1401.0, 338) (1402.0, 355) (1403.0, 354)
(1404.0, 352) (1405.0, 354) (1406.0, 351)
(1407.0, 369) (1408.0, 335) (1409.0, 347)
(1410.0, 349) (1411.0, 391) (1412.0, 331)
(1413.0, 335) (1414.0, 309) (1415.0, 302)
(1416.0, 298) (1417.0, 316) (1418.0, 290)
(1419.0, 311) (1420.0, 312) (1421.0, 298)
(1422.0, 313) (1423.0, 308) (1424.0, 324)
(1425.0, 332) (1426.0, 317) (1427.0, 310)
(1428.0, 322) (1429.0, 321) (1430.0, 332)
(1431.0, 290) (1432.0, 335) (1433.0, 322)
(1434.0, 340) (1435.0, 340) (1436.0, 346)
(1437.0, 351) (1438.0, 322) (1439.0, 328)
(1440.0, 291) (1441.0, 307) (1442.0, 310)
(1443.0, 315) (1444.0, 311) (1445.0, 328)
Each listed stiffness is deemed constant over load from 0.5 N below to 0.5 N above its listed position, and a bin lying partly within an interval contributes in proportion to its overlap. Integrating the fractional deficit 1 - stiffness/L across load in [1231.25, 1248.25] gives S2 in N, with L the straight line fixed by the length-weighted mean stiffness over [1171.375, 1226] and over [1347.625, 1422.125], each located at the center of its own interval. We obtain 4.37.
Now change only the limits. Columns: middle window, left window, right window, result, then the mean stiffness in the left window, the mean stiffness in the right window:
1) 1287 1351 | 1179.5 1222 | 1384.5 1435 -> 4.13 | 336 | 327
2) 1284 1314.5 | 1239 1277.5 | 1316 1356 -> -2.13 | 333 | 293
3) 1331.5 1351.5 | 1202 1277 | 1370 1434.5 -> 1.92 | 317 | 329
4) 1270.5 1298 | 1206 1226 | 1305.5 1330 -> -3.63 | 335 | 298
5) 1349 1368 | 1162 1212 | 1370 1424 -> 1.04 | 275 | 331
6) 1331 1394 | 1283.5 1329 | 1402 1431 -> 2.55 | 321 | 328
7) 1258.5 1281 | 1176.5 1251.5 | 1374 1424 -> -4.12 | 297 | 331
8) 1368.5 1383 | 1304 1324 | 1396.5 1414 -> -0.43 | 297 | 342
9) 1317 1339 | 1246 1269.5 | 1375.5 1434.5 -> 3.21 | 359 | 329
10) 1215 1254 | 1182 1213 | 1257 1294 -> 9.11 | 347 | 359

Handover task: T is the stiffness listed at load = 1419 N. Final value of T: 311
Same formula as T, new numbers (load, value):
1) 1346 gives 315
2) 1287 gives 370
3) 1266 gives 396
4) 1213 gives 359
